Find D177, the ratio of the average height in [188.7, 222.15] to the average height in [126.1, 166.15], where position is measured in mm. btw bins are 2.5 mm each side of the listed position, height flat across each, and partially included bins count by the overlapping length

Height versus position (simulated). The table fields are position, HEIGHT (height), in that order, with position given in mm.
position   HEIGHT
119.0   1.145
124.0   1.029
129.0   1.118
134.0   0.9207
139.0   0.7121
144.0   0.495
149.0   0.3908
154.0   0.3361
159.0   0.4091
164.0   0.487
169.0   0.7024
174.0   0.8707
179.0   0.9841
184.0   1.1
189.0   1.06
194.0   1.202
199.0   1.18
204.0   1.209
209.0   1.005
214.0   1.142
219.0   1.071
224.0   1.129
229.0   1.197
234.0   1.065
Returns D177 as 1.8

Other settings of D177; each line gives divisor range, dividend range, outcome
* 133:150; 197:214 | 1.81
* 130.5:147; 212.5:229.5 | 1.56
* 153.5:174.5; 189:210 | 2.08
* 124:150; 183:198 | 1.45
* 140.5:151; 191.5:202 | 2.53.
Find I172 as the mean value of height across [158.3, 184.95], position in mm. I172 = 0.763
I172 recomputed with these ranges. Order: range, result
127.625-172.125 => 0.61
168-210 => 1.05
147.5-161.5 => 0.378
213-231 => 1.13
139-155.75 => 0.456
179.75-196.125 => 1.1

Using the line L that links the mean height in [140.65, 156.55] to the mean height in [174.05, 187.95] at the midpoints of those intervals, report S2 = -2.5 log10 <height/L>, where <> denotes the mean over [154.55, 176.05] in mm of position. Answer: 0.26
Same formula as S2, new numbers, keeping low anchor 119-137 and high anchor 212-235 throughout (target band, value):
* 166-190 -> 0.17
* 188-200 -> -0.06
